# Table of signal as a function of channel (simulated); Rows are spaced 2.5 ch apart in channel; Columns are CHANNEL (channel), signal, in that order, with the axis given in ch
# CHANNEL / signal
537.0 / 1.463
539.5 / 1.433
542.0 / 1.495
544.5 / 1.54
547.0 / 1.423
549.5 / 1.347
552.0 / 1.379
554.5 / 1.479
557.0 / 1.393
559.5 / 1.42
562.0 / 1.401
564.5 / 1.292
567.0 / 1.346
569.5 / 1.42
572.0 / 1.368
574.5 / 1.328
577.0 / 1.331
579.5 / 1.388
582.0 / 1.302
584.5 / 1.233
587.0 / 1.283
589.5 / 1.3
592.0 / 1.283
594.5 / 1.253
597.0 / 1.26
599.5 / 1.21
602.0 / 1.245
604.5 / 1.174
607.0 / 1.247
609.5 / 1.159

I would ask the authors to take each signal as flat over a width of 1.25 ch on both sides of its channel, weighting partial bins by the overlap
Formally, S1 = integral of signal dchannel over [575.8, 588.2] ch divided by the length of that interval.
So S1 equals 1.31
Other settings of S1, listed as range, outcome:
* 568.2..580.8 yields 1.37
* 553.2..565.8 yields 1.4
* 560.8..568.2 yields 1.35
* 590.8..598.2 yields 1.27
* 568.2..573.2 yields 1.39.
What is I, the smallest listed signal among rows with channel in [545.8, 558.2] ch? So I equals 1.347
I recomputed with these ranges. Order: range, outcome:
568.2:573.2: 1.368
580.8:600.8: 1.21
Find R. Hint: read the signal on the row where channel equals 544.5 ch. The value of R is 1.54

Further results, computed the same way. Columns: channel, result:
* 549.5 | 1.347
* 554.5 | 1.479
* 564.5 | 1.292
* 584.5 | 1.233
